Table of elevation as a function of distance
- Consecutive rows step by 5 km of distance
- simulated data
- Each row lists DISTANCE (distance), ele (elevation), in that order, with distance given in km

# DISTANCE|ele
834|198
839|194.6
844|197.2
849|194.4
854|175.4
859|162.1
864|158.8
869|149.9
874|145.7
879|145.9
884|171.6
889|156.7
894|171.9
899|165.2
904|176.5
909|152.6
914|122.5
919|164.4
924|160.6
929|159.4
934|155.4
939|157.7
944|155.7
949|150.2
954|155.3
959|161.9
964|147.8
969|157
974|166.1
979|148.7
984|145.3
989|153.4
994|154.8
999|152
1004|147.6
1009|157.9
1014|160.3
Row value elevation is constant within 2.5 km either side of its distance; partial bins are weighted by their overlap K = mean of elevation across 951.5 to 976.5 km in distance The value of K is 158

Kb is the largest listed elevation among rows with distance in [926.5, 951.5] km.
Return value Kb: 159.4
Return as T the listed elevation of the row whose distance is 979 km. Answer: 148.7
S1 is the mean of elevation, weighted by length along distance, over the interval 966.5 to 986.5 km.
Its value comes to 154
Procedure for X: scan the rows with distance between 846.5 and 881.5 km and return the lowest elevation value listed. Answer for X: 145.7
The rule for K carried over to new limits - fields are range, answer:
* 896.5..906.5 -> 171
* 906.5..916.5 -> 138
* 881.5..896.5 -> 167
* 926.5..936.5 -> 157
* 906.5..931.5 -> 152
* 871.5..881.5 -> 146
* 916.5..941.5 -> 160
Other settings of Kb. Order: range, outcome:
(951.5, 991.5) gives 166.1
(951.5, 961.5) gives 161.9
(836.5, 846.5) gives 197.2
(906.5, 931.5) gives 164.4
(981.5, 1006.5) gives 154.8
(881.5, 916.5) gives 176.5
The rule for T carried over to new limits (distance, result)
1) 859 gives 162.1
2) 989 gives 153.4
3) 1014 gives 160.3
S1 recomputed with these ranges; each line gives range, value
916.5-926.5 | 162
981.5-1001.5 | 151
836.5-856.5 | 190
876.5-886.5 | 159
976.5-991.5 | 149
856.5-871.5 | 157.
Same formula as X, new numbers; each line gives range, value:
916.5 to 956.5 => 150.2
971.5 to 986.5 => 145.3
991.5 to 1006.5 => 147.6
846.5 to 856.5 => 175.4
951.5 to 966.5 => 147.8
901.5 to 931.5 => 122.5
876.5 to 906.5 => 145.9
